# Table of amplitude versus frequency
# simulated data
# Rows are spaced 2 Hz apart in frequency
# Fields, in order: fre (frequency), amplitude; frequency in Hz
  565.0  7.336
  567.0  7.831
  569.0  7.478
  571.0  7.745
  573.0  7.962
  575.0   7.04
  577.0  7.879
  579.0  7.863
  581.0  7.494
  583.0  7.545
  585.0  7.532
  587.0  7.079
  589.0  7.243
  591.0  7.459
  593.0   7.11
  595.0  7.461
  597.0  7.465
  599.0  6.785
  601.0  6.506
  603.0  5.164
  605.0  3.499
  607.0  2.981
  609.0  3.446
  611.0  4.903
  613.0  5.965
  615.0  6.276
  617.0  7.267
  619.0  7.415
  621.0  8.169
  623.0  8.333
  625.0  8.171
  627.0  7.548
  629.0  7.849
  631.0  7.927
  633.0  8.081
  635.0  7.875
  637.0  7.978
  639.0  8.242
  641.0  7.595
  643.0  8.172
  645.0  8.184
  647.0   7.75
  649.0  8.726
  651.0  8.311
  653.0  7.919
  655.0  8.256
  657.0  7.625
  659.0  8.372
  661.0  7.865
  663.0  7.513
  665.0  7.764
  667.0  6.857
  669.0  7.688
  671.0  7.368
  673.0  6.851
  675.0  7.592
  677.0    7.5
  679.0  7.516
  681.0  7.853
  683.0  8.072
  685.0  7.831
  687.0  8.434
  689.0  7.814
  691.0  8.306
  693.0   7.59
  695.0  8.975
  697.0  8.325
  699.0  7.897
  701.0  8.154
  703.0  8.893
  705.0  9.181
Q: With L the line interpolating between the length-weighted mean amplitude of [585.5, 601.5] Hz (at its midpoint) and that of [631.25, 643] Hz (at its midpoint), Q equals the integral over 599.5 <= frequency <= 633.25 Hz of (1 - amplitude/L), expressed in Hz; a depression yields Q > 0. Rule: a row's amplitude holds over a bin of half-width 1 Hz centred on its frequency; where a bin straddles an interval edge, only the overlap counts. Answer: 5.4 Hz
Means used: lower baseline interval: 7.17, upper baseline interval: 7.97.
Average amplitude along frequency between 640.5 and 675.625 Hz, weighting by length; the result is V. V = 7.81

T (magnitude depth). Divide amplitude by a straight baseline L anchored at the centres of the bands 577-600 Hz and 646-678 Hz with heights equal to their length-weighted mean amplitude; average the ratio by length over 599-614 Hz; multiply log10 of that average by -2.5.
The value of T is 0.49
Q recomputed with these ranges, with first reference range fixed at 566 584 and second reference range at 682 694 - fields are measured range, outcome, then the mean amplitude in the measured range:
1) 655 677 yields 1.0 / 7.58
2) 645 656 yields -0.4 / 8.19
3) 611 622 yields 1.4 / 6.83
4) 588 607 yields 3.4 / 6.34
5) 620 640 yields -0.5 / 8.02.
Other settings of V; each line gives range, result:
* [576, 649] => 7.08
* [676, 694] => 7.88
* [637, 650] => 8.1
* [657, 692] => 7.71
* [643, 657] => 8.15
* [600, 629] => 6.18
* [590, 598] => 7.37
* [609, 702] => 7.71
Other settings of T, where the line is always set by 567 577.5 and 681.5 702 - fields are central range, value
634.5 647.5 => -0.01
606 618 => 0.45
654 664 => 0.01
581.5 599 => 0.05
